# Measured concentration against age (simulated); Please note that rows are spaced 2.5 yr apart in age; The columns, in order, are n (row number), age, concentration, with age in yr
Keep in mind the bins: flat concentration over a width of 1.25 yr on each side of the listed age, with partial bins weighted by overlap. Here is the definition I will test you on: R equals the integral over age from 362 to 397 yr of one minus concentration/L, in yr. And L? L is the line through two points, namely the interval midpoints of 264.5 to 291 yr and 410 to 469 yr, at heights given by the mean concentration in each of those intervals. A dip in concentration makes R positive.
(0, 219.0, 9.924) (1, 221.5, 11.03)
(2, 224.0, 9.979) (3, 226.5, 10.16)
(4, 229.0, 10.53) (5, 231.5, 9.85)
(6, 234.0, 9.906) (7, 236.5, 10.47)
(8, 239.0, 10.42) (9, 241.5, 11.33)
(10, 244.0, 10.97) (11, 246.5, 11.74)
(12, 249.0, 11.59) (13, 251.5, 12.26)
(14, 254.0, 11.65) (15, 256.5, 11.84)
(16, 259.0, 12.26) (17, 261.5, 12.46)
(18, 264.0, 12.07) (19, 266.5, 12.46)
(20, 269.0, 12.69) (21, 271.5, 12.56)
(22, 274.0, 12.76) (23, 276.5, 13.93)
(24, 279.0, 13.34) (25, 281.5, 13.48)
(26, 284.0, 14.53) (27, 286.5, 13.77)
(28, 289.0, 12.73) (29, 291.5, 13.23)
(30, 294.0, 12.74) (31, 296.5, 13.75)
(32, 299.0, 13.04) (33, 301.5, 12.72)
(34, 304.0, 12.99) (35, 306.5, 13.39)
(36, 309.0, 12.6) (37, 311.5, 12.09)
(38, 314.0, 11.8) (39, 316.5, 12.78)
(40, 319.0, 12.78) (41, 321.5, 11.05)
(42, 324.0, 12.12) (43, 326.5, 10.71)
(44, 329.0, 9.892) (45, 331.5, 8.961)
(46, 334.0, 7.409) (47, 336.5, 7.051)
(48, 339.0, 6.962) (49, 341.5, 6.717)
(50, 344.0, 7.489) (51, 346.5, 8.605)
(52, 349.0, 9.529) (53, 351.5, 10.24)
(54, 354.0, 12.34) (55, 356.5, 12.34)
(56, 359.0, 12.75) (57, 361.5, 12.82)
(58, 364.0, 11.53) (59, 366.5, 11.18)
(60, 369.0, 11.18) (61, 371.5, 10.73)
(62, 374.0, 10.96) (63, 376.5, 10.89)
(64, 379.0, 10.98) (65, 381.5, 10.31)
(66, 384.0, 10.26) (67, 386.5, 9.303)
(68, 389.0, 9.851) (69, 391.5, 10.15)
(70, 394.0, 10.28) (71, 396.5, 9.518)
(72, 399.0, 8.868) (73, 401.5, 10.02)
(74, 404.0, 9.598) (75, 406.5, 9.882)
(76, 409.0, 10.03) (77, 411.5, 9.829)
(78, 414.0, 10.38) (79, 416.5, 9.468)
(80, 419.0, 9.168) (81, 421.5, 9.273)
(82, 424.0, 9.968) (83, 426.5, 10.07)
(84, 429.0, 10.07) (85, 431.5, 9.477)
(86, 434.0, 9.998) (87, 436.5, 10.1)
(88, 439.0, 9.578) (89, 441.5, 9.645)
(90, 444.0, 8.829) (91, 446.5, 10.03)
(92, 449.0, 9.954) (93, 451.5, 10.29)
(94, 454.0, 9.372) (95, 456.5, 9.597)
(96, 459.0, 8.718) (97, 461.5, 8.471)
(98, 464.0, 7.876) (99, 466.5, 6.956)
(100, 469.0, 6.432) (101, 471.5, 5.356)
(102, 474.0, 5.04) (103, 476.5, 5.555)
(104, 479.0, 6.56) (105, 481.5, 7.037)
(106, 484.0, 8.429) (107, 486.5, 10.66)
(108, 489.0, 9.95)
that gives 0.7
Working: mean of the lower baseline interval 13.2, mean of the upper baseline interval 9.38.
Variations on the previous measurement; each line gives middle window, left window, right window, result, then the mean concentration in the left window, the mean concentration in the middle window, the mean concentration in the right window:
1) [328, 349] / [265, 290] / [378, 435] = 6.6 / 13.2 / 7.96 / 9.85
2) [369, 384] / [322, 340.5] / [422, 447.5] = -2.2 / 9.07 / 10.8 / 9.76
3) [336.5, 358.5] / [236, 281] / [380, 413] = 2.8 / 12.1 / 9.27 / 9.85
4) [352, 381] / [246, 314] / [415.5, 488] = -2.2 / 12.8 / 11.5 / 8.69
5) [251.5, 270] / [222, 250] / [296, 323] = -1.5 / 10.6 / 12.2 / 12.6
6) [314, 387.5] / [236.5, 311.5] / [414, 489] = 3.4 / 12.6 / 10.4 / 8.74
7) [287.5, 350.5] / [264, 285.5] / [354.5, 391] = 6.9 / 13.2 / 10.9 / 11.1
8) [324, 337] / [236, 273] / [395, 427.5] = 1.9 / 11.8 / 9.22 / 9.7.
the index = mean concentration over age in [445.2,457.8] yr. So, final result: 9.84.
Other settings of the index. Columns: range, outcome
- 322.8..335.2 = 9.82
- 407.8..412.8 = 9.93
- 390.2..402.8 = 9.77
